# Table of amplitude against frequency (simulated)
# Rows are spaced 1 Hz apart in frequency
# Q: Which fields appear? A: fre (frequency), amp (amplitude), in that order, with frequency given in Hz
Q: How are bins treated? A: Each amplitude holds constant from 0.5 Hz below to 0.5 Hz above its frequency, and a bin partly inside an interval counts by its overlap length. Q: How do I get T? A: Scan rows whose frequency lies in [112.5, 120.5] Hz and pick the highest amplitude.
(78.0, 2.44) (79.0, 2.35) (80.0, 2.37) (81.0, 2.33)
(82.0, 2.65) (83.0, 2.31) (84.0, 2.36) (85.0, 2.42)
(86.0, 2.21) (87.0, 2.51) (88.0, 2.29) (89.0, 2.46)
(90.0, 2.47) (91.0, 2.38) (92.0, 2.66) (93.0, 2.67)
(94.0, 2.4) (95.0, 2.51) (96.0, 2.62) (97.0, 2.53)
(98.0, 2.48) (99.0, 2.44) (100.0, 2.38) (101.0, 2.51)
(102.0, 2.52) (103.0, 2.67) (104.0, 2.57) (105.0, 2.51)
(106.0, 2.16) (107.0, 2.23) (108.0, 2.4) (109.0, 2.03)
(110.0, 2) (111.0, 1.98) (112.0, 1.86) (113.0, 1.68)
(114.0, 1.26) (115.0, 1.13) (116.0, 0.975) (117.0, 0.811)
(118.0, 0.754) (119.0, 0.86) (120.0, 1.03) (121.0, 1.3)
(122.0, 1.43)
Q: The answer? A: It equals 1.68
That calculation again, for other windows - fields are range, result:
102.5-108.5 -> 2.67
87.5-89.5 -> 2.46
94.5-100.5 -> 2.62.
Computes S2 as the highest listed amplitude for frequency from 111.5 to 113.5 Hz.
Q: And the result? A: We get 1.86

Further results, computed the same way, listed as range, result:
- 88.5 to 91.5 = 2.47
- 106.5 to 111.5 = 2.4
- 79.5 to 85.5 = 2.65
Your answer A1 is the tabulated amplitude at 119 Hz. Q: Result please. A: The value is 0.86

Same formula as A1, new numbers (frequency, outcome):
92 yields 2.66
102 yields 2.52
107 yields 2.23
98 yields 2.48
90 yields 2.47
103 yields 2.67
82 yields 2.65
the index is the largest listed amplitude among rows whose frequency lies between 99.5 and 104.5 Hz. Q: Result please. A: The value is 2.67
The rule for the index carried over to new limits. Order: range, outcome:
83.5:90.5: 2.51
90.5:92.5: 2.66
